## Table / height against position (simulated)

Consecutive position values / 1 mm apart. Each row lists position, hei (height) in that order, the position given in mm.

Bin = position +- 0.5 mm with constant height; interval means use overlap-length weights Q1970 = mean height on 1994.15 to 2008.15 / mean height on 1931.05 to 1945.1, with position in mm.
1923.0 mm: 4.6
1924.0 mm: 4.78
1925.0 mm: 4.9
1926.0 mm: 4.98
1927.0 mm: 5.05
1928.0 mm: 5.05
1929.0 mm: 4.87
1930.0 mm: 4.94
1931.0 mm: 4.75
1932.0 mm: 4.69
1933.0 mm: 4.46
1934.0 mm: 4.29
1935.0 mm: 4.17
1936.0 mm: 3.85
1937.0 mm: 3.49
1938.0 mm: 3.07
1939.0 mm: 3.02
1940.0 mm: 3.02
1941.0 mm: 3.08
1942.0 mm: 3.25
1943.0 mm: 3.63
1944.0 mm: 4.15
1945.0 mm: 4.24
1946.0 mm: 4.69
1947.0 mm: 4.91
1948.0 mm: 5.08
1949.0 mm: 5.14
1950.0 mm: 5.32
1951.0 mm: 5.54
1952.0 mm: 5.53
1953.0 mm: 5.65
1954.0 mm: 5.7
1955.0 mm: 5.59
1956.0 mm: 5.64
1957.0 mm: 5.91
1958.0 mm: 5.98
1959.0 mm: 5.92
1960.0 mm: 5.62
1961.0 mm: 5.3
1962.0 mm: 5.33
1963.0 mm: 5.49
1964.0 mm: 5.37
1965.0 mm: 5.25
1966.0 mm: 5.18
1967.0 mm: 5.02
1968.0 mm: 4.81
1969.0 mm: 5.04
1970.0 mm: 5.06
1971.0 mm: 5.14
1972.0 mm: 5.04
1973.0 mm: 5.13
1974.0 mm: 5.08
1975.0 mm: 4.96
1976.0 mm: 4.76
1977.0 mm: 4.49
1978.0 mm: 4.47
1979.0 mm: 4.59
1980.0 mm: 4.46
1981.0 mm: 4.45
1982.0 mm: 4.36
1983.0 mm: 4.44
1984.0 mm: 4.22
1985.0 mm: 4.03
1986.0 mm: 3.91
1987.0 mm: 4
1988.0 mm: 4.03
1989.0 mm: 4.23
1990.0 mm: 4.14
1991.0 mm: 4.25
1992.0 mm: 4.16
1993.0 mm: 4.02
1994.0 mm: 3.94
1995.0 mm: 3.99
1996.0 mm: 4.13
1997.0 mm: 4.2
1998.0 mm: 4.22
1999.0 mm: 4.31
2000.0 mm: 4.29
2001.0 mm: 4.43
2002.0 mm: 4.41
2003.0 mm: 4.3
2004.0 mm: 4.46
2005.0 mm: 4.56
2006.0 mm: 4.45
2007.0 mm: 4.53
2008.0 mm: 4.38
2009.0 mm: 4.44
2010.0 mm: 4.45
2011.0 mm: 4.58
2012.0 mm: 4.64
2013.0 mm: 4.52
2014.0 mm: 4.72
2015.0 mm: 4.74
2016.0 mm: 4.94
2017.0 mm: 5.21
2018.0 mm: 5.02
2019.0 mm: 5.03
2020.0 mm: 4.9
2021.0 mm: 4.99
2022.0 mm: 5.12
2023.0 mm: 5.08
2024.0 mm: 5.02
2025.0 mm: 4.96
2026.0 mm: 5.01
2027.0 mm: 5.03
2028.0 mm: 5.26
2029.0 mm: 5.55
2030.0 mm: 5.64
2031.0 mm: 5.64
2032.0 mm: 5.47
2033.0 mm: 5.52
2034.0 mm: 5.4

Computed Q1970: 1.1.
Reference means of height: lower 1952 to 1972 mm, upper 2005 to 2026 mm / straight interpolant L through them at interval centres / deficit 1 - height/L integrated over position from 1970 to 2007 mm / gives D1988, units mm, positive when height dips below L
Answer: 5.1 mm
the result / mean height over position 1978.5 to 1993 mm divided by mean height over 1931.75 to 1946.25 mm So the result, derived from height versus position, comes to 1.12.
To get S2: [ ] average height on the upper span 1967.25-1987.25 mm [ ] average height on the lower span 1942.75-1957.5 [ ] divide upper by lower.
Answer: 0.9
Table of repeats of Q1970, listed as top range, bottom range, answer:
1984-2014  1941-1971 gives 0.84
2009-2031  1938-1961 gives 1.03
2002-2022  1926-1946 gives 1.14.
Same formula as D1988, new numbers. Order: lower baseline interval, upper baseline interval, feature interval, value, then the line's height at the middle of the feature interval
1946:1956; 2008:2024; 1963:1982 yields 1.0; 5.18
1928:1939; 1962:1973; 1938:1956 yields 0.3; 4.6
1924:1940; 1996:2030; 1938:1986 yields -3.6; 4.48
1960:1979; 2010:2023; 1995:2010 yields 1.7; 4.92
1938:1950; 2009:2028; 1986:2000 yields 1.4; 4.59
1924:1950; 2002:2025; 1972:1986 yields -0.1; 4.54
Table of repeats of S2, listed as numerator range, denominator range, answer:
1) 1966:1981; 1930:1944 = 1.28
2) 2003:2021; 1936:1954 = 1.09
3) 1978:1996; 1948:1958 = 0.76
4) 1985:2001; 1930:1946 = 1.07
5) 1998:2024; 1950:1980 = 0.89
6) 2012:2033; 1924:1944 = 1.23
